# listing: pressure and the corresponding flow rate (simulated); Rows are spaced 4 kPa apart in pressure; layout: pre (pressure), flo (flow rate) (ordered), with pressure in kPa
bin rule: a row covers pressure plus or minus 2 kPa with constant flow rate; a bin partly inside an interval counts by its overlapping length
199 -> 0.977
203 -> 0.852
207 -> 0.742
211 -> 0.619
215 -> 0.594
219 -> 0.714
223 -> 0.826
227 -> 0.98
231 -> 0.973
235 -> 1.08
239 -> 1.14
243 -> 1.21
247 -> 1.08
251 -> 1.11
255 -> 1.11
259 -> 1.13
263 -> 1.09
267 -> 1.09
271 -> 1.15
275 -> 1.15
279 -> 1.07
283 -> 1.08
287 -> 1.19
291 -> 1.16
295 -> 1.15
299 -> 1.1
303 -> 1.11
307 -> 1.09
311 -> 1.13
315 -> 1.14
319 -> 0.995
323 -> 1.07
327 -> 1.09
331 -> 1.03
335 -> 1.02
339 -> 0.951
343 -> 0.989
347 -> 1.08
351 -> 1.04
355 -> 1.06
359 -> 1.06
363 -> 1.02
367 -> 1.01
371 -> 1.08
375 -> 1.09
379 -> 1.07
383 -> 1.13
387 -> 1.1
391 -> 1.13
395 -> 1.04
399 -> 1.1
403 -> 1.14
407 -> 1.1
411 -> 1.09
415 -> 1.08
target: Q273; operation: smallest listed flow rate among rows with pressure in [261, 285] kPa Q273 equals 1.07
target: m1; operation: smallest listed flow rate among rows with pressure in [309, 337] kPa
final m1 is 0.995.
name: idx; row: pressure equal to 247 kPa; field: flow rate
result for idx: 1.08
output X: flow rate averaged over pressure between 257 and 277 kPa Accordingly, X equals 1.12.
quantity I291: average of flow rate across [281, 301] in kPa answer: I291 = 1.14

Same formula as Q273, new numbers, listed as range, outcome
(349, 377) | 1.01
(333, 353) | 0.951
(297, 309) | 1.09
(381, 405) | 1.04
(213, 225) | 0.594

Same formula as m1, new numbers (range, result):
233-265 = 1.08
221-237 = 0.826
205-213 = 0.619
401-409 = 1.1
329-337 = 1.02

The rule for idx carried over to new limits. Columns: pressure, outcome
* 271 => 1.15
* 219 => 0.714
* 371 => 1.08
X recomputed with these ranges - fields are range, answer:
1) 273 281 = 1.11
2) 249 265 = 1.11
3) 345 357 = 1.06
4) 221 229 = 0.903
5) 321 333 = 1.06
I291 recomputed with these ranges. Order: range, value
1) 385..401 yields 1.09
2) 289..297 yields 1.15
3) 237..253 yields 1.14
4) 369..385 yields 1.09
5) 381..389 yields 1.11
